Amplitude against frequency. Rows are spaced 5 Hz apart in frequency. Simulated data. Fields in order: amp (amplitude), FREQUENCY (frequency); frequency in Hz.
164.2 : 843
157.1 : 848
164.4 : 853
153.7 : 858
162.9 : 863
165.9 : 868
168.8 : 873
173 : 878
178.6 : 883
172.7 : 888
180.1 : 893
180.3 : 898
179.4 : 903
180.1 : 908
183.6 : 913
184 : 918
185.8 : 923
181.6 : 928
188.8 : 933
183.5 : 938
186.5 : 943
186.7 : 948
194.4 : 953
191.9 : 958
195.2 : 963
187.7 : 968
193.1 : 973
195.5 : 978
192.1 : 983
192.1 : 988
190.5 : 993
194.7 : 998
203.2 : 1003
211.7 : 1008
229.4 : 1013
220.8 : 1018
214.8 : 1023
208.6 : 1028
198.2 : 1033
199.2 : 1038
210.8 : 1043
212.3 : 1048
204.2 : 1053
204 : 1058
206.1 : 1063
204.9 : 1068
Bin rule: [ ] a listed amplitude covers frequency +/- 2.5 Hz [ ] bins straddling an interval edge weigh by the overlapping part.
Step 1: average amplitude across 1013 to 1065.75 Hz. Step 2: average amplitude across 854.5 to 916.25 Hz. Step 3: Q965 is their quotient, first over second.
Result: 1.21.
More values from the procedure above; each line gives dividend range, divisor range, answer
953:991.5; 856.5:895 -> 1.13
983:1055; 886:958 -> 1.12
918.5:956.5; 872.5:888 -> 1.07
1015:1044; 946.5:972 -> 1.09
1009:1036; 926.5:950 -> 1.15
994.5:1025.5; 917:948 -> 1.14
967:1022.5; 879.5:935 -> 1.11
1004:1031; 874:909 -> 1.22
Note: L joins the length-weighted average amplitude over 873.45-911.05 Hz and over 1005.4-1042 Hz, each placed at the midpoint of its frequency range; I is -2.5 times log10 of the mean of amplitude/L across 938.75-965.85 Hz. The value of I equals 0.01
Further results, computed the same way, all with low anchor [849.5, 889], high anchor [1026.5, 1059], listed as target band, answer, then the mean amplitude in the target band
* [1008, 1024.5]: -0.11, 221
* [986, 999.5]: 0.01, 192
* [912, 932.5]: -0.03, 184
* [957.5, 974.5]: -0.02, 192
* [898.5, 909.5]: -0.03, 180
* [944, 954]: -0.03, 189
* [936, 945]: -0.01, 185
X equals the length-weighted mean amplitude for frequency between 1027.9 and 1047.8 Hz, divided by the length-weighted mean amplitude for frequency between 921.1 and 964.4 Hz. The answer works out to 1.1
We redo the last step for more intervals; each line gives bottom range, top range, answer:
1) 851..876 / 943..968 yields 1.17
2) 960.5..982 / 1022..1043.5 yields 1.06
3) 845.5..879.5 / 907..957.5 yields 1.14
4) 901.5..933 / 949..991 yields 1.05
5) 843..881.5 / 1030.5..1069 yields 1.25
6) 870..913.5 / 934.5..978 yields 1.07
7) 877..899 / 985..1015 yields 1.15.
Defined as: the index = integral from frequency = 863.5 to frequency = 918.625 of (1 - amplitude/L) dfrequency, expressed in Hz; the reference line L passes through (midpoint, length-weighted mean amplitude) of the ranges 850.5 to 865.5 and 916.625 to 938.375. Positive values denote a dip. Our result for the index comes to -1.3 Hz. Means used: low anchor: 160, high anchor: 185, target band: 176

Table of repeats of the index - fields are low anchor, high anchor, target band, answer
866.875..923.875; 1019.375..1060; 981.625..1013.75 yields -0.4 Hz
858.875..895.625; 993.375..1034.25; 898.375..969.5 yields 0.3 Hz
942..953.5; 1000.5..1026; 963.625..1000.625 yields 1.9 Hz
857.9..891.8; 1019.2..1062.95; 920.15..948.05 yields -0.4 Hz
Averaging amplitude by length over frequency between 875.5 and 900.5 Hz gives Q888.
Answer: 177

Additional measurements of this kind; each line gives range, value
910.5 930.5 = 184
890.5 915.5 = 181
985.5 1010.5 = 198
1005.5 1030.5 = 217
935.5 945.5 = 185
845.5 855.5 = 161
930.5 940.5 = 186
